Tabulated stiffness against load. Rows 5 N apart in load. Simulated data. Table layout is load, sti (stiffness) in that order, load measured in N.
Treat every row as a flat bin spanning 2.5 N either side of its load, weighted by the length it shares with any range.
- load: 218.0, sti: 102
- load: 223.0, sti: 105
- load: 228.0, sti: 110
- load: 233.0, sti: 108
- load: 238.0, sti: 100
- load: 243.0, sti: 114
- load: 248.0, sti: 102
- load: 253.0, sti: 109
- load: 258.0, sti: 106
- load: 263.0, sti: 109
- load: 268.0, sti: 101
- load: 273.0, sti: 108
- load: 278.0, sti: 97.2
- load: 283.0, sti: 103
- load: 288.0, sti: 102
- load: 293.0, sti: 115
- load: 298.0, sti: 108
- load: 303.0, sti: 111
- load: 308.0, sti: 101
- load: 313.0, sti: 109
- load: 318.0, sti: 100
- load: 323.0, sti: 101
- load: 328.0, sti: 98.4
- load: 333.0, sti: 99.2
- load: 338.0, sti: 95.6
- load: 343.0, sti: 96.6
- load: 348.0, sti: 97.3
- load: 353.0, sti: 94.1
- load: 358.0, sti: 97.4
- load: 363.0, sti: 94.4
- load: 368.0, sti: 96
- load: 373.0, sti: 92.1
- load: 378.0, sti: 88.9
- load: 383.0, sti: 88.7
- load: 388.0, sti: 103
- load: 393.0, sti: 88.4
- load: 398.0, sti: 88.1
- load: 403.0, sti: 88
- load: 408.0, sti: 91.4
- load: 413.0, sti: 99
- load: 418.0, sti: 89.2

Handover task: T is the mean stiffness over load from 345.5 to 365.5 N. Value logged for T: 95.8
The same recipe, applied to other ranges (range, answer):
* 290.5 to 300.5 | 112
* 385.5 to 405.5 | 91.9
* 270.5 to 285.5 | 103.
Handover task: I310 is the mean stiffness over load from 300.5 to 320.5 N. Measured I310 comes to 105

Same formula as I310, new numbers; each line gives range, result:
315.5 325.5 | 100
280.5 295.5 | 107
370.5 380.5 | 90.5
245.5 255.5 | 106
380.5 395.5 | 93.4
